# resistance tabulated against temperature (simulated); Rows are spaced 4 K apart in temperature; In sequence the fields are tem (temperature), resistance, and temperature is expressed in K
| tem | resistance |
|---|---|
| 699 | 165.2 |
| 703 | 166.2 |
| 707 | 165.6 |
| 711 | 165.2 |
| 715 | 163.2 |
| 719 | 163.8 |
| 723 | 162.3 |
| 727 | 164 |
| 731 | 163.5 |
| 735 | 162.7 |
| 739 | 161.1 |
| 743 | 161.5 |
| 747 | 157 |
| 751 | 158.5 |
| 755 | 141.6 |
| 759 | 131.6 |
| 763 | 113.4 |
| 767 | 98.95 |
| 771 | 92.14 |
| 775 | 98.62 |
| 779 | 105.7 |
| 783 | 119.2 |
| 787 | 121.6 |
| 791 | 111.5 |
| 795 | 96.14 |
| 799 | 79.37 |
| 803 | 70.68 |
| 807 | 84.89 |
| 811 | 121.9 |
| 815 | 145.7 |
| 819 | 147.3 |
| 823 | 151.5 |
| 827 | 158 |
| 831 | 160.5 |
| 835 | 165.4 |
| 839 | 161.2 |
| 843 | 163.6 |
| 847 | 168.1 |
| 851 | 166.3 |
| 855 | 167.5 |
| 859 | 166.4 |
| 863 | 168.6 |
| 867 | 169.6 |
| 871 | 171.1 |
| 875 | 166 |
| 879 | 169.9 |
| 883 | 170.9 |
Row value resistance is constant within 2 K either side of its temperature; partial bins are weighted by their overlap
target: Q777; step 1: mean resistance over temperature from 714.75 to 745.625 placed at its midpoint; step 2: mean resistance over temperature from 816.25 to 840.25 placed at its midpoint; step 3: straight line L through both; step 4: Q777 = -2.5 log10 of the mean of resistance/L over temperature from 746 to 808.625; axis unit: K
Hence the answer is 0.40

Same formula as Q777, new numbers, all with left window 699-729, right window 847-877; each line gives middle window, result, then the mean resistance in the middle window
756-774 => 0.44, 110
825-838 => 0.04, 161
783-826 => 0.41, 114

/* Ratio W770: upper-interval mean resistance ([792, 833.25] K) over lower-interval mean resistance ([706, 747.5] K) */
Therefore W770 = 0.75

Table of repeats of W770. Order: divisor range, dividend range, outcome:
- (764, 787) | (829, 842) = 1.55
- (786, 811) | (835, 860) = 1.74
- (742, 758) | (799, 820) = 0.71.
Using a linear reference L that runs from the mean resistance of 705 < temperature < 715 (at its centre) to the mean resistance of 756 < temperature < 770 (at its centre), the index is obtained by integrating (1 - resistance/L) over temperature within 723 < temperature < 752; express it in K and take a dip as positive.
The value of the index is -4.7 K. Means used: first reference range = 165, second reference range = 115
